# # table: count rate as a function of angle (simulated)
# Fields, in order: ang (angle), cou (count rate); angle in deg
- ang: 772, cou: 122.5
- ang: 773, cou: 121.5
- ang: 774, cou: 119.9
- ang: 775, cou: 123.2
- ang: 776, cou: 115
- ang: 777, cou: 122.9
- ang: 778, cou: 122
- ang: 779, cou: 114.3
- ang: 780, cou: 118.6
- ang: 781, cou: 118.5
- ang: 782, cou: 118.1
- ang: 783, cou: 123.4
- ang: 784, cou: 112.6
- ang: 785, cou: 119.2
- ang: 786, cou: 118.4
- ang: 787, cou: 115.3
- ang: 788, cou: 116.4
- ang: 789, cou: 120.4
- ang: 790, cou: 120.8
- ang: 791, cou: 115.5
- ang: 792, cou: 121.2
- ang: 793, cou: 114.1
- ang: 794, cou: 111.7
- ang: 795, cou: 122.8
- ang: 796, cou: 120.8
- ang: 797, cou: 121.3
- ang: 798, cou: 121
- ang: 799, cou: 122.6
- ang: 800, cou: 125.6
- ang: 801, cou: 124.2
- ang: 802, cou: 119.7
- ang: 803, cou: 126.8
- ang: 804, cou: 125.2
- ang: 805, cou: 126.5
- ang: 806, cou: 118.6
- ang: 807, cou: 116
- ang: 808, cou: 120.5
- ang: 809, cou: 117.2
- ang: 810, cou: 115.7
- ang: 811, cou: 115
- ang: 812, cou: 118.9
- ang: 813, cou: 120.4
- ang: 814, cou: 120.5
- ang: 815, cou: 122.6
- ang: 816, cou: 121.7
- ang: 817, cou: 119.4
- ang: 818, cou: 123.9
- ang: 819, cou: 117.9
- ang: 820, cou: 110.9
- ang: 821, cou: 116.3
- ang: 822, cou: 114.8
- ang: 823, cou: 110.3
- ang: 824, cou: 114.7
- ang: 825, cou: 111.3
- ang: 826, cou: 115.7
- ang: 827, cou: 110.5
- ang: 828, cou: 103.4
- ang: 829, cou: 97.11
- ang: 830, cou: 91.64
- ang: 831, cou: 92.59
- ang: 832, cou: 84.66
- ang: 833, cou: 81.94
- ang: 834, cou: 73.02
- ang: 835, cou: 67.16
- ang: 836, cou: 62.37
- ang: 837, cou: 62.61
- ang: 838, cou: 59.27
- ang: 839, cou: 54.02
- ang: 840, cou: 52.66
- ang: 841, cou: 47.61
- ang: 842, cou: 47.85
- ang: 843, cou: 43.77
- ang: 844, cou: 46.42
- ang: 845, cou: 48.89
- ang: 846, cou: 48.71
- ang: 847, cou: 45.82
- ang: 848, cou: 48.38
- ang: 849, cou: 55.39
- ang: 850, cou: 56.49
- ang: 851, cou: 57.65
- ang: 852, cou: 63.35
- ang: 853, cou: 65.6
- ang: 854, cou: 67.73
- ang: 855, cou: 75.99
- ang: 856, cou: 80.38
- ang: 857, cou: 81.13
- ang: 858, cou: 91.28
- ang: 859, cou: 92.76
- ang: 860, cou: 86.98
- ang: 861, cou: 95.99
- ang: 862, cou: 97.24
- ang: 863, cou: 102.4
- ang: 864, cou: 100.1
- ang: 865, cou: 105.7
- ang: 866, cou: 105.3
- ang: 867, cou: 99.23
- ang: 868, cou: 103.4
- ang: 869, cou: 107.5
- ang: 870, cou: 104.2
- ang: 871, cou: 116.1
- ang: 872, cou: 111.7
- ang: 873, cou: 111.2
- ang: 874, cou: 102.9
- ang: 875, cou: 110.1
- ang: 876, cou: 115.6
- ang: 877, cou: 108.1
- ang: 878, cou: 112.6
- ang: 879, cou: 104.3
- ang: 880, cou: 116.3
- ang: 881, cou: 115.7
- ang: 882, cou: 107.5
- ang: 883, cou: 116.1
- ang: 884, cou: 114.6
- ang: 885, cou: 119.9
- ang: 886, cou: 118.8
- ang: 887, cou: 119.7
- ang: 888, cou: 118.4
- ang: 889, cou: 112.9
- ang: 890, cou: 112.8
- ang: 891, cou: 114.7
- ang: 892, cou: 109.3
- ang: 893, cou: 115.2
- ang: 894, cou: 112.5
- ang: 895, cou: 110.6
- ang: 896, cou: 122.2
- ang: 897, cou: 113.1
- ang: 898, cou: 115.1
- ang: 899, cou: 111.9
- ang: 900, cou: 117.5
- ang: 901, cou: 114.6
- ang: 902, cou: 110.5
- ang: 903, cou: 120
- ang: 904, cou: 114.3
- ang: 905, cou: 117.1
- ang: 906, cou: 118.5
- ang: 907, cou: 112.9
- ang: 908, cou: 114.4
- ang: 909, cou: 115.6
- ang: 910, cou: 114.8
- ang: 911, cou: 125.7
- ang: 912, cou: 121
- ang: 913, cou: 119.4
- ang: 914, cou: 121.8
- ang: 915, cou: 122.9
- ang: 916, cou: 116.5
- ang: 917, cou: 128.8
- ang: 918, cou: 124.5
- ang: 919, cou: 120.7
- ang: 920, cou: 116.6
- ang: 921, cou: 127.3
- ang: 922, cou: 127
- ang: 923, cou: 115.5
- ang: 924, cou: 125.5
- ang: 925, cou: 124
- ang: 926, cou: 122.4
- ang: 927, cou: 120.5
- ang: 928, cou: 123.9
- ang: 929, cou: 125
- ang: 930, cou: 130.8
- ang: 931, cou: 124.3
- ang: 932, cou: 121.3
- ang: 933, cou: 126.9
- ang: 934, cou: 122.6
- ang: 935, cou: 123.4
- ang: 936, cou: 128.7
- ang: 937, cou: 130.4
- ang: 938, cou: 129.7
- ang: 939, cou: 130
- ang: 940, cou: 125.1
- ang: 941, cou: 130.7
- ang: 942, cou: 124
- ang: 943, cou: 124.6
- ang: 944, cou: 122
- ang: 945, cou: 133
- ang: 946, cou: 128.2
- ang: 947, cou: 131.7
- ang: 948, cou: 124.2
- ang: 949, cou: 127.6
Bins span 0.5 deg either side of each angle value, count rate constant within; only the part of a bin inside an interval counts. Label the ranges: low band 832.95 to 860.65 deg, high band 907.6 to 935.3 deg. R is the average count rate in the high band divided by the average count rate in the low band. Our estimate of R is 1.94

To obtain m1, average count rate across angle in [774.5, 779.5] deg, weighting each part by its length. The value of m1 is 119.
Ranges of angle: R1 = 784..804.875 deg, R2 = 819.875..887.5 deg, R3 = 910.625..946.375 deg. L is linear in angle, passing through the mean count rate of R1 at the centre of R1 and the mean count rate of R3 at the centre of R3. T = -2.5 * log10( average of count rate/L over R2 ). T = 0.34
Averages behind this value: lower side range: 120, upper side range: 125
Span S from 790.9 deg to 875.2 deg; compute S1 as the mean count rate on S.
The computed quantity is 96.3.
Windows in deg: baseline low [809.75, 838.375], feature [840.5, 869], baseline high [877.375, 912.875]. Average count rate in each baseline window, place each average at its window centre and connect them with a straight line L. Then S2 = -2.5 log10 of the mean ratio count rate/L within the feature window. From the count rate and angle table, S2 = 0.41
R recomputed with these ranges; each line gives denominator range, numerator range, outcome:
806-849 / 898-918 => 1.30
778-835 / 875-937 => 1.03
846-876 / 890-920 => 1.34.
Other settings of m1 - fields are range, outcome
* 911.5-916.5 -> 120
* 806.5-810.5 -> 117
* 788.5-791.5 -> 119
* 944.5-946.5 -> 131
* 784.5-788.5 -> 117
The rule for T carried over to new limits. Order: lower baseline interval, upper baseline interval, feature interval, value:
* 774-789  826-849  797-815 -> -0.25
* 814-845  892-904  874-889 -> -0.05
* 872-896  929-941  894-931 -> 0.01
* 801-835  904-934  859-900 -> 0.07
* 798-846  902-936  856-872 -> 0.10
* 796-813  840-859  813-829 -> -0.17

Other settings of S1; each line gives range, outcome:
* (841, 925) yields 102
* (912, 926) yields 122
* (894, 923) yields 118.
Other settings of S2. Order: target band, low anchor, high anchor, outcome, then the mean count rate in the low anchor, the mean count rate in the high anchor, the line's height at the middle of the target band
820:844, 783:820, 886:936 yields 0.40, 120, 119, 120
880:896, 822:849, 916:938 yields -0.12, 74.4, 124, 103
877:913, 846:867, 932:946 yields -0.14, 78.6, 127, 101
